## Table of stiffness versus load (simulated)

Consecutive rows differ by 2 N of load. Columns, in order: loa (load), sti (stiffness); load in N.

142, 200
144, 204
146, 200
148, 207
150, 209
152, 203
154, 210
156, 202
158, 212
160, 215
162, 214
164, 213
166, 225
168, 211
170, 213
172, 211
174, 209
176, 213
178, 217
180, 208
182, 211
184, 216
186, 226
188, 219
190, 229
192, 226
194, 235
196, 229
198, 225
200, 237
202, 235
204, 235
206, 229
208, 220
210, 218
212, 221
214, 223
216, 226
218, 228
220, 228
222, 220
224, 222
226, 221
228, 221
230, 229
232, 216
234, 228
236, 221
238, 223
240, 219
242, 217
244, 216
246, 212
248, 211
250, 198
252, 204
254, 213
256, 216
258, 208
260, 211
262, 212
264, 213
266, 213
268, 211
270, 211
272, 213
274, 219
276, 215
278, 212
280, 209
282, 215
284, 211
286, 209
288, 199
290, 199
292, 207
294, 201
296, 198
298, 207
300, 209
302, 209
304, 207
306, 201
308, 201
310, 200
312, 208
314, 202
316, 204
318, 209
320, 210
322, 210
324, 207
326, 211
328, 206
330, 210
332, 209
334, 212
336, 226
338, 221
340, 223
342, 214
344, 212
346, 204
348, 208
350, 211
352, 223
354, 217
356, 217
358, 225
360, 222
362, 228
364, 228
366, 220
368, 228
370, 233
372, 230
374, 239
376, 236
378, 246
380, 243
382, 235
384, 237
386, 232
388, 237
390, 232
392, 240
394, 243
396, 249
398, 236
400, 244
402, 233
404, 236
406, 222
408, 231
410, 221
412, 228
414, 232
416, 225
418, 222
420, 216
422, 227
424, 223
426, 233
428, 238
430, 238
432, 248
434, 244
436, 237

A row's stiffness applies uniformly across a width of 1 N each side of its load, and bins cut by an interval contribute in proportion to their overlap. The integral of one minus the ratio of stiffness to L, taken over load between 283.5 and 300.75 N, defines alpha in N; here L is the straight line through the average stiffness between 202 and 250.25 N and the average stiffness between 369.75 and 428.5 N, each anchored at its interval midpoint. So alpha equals 1.7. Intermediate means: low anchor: 222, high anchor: 233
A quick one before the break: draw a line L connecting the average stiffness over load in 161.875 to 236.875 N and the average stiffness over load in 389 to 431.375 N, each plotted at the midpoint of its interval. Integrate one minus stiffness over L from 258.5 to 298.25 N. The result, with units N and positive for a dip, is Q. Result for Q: 2.89 N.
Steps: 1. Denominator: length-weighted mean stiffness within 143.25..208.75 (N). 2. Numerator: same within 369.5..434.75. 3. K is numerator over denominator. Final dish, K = 1.08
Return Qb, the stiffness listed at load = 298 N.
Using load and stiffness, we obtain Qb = 207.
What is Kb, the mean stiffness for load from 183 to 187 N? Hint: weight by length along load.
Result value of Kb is 221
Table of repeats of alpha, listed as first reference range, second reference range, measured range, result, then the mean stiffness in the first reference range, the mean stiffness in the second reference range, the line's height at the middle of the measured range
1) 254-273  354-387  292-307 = 0.9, 212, 231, 218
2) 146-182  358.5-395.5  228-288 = 2.0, 211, 234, 221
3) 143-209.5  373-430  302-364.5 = 4.5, 217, 234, 229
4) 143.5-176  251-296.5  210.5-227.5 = -1.1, 210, 210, 210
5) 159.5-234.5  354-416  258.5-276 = 1.0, 222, 232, 226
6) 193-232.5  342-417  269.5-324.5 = 4.9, 226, 229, 228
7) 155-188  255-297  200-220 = -1.4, 214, 210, 212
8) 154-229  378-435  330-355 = 1.6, 220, 234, 230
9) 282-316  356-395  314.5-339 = 0.4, 205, 233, 215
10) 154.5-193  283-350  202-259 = -2.0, 215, 208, 212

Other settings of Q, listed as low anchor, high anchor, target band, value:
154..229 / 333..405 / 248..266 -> 1.1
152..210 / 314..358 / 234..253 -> 0.2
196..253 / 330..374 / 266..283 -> 0.6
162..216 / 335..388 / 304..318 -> 1.3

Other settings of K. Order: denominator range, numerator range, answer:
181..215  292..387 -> 0.96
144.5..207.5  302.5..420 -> 1.02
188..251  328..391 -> 1.00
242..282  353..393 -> 1.09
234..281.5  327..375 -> 1.03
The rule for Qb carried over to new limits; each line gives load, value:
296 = 198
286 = 209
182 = 211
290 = 199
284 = 211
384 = 237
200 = 237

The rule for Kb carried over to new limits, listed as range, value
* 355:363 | 223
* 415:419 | 224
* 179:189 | 216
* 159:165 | 214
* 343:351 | 209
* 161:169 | 216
